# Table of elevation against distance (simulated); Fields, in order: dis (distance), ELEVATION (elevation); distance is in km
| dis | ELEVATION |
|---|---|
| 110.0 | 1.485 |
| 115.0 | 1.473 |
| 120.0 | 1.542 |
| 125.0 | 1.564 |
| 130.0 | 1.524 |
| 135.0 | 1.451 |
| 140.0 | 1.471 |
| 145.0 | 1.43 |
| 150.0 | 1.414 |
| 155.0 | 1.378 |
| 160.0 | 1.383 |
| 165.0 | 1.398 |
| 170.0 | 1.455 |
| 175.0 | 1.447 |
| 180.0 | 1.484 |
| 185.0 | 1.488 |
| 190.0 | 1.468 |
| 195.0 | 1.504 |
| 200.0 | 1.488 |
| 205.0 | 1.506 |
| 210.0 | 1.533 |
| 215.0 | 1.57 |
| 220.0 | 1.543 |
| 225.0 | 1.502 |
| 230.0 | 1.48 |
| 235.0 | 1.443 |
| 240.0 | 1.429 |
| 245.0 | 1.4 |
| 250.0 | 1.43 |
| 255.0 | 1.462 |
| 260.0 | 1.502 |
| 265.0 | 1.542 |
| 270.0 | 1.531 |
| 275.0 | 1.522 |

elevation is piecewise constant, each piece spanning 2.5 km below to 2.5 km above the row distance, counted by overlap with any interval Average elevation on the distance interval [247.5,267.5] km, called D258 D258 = 1.48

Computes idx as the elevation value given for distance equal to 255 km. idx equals 1.462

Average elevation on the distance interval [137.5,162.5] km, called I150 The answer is 1.42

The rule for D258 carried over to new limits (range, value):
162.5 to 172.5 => 1.43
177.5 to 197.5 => 1.49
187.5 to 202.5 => 1.49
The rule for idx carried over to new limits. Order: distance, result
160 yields 1.383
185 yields 1.488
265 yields 1.542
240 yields 1.429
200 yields 1.488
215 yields 1.57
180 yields 1.484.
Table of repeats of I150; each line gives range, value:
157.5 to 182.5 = 1.43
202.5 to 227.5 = 1.53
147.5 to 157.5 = 1.4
